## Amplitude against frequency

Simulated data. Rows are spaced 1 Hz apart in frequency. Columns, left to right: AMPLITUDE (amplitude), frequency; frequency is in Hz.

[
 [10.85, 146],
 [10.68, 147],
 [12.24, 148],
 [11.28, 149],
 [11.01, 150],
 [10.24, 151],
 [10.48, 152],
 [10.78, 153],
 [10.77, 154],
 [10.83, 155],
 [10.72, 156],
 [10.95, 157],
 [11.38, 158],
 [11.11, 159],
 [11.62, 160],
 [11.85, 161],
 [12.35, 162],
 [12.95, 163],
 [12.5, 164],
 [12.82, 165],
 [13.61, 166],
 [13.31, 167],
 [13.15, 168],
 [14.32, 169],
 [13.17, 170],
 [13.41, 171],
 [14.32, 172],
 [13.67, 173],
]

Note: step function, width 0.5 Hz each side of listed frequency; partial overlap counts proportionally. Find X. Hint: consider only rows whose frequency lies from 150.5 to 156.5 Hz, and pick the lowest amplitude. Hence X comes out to 10.24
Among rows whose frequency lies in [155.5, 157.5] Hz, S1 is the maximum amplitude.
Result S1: 10.95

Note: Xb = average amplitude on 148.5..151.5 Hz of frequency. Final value 10.8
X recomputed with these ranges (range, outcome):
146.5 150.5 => 10.68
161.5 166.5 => 12.35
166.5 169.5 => 13.15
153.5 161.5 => 10.72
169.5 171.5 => 13.17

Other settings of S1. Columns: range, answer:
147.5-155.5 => 12.24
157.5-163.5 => 12.95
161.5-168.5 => 13.61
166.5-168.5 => 13.31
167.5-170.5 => 14.32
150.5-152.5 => 10.48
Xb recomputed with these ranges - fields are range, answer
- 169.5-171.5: 13.3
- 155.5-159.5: 11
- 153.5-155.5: 10.8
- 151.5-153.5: 10.6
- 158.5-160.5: 11.4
